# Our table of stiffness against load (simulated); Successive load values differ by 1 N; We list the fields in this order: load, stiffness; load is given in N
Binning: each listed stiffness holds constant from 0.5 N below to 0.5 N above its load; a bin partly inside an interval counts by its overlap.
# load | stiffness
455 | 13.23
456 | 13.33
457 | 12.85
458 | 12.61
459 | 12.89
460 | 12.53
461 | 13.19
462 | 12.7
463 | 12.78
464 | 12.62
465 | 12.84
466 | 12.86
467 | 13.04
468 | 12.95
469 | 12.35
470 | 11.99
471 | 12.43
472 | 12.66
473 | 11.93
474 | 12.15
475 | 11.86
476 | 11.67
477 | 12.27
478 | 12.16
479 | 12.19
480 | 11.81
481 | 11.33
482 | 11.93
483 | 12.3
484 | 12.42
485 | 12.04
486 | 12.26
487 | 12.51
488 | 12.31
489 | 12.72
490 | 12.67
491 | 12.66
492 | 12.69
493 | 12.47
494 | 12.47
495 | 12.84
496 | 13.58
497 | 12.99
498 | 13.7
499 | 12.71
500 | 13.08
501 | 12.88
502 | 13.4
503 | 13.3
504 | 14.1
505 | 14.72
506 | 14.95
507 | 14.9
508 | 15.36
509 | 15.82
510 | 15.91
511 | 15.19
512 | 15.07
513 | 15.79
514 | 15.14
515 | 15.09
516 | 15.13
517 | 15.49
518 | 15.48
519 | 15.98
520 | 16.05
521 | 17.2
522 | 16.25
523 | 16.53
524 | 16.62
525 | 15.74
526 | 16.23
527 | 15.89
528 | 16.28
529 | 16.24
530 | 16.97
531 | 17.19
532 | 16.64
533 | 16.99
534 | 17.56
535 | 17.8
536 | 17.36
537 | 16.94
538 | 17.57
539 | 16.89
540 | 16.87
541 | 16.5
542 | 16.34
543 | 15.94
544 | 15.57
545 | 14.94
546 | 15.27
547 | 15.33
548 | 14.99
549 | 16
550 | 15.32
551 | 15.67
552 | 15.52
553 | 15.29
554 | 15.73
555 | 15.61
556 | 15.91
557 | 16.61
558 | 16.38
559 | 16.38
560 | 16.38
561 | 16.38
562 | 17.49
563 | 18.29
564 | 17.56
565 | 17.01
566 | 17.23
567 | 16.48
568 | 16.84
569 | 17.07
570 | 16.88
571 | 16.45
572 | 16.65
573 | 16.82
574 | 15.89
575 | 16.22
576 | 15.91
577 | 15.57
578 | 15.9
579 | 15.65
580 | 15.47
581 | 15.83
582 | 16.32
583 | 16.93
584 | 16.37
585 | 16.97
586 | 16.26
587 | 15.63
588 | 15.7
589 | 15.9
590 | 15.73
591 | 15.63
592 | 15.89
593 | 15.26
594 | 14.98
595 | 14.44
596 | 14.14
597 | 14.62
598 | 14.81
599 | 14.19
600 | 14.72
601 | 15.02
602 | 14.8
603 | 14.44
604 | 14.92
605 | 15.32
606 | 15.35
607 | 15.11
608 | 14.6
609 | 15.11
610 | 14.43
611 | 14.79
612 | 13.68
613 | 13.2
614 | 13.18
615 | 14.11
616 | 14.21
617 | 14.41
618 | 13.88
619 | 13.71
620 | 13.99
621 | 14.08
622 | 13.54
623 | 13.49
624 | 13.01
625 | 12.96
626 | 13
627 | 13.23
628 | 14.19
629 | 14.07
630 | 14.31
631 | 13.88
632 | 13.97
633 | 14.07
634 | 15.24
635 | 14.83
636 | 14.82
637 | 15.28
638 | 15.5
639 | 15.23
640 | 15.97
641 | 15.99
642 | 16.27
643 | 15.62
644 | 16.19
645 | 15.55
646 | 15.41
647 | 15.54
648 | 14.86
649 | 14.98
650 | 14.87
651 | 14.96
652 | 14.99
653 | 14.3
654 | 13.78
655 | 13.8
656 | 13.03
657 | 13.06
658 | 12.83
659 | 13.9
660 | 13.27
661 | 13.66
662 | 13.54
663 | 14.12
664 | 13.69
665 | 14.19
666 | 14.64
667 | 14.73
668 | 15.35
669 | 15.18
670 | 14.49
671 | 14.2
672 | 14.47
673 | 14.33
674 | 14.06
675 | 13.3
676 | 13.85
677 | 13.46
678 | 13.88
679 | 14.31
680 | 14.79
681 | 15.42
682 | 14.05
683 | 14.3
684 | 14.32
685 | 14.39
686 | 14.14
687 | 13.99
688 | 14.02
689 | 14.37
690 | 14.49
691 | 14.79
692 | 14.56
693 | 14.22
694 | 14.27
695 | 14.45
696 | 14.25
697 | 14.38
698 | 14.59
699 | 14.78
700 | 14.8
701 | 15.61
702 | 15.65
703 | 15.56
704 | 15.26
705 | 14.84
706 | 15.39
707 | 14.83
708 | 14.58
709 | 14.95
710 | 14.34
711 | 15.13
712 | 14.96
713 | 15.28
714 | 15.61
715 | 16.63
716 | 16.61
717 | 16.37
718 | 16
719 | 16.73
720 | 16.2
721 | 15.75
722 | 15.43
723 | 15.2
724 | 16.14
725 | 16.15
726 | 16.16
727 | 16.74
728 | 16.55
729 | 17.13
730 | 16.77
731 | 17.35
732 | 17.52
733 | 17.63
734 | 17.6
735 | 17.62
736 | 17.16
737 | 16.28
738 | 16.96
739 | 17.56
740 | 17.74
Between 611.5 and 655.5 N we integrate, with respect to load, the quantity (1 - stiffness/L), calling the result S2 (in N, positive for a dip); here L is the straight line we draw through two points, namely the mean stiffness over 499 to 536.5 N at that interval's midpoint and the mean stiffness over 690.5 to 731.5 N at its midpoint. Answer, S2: 3.09 N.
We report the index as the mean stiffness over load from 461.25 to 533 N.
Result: 13.9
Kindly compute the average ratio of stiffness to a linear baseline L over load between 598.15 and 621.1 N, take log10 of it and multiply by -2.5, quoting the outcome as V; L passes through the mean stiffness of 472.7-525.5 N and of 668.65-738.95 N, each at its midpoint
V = 0.01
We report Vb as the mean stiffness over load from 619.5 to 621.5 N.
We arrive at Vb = 14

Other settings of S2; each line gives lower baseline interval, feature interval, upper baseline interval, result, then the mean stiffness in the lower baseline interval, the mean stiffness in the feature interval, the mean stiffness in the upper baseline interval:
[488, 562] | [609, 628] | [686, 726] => 1.9 N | 15.4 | 13.8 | 15.2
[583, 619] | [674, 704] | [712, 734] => 2.8 N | 14.9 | 14.5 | 16.4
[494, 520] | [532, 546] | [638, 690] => -2.1 N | 14.5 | 16.7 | 14.5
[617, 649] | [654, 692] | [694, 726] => 2.2 N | 14.6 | 14.1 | 15.4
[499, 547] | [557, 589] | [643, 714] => -2.3 N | 15.8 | 16.5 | 14.5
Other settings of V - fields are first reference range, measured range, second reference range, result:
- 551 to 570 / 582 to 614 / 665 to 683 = 0.05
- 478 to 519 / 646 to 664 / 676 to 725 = 0.04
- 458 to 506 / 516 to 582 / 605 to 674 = -0.22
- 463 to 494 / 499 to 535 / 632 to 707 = -0.21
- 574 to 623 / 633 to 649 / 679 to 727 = -0.03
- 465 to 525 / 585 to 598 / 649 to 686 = -0.11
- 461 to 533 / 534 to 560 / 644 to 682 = -0.15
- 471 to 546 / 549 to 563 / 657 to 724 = -0.11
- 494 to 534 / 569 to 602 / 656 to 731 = -0.05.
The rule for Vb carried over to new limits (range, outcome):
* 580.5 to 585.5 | 16.5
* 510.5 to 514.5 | 15.3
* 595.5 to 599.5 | 14.4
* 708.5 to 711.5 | 14.8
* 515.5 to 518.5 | 15.4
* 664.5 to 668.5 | 14.7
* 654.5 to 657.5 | 13.3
